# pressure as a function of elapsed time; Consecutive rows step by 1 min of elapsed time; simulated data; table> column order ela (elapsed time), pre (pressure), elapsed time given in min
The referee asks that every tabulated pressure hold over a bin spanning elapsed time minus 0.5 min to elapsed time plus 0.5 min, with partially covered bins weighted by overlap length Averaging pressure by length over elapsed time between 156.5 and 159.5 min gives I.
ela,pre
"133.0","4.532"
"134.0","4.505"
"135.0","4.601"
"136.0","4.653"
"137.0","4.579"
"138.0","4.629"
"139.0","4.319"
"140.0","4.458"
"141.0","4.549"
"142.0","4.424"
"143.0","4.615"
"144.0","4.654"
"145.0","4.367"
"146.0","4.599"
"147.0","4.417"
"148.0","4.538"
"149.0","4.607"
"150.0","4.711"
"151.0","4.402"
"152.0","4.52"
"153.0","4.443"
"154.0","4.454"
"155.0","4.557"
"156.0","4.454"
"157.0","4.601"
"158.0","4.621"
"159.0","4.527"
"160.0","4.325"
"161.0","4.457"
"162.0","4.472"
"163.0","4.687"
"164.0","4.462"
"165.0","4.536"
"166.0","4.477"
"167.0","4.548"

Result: 4.58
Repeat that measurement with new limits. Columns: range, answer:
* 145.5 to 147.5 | 4.51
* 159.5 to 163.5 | 4.49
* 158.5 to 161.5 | 4.44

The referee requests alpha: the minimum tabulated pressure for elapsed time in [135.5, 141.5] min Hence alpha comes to 4.319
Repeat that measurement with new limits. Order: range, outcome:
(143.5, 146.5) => 4.367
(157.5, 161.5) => 4.325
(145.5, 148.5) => 4.417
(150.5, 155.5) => 4.402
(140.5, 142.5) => 4.424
